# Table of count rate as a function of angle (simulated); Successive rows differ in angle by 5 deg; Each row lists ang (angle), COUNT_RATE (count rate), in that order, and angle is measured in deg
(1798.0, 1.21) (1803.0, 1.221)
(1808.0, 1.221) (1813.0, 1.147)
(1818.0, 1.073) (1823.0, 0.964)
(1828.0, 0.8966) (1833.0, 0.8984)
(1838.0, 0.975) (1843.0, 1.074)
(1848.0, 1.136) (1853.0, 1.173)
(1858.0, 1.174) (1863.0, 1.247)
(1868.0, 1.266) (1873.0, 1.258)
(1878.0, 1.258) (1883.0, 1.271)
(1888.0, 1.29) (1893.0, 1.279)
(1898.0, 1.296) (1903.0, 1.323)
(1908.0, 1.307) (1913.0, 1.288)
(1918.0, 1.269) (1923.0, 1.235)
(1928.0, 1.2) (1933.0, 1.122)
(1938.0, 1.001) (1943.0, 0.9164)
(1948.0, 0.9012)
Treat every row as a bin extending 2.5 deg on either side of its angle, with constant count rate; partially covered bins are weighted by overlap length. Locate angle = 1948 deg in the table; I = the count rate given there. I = 0.9012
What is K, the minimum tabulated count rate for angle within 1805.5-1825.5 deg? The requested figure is 0.964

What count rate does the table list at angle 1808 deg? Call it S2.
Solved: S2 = 1.221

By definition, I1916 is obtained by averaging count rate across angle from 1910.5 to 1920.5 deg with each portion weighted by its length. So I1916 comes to 1.28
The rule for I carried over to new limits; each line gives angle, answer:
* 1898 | 1.296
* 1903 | 1.323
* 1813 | 1.147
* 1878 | 1.258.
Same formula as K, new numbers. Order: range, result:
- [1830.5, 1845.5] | 0.8984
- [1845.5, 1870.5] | 1.136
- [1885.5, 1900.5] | 1.279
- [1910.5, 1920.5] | 1.269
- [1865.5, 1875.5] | 1.258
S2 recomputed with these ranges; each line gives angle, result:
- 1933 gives 1.122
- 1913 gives 1.288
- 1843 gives 1.074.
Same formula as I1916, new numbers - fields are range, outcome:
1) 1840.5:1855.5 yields 1.13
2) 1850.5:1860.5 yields 1.17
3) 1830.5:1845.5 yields 0.982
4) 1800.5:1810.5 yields 1.22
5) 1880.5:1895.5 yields 1.28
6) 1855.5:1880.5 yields 1.24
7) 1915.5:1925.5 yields 1.25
